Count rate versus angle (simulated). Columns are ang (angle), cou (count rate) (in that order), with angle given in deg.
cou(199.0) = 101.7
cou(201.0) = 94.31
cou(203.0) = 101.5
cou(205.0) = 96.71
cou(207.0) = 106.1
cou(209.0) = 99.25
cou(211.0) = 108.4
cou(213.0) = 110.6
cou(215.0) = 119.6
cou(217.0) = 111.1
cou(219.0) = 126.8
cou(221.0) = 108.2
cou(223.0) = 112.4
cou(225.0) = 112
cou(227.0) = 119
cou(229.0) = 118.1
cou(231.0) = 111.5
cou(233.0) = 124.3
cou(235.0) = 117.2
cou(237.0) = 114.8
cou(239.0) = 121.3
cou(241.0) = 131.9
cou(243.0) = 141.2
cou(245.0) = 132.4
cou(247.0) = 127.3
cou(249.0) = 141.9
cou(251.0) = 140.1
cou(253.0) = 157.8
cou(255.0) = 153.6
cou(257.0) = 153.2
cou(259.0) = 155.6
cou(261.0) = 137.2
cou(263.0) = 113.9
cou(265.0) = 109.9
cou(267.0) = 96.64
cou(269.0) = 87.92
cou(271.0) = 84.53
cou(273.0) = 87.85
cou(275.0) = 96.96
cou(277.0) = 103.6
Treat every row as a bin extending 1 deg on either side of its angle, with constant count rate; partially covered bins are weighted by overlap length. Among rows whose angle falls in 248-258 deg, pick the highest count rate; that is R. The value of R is 157.8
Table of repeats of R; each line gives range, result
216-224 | 126.8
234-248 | 141.2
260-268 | 137.2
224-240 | 124.3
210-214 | 110.6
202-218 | 119.6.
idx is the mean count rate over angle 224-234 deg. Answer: 117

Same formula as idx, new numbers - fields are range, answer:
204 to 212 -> 103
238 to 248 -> 131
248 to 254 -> 147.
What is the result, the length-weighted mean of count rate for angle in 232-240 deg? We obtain 119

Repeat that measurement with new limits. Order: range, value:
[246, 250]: 135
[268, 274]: 86.8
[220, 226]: 111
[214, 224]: 116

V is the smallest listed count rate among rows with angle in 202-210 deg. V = 96.71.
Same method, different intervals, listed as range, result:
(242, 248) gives 127.3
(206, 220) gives 99.25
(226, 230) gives 118.1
